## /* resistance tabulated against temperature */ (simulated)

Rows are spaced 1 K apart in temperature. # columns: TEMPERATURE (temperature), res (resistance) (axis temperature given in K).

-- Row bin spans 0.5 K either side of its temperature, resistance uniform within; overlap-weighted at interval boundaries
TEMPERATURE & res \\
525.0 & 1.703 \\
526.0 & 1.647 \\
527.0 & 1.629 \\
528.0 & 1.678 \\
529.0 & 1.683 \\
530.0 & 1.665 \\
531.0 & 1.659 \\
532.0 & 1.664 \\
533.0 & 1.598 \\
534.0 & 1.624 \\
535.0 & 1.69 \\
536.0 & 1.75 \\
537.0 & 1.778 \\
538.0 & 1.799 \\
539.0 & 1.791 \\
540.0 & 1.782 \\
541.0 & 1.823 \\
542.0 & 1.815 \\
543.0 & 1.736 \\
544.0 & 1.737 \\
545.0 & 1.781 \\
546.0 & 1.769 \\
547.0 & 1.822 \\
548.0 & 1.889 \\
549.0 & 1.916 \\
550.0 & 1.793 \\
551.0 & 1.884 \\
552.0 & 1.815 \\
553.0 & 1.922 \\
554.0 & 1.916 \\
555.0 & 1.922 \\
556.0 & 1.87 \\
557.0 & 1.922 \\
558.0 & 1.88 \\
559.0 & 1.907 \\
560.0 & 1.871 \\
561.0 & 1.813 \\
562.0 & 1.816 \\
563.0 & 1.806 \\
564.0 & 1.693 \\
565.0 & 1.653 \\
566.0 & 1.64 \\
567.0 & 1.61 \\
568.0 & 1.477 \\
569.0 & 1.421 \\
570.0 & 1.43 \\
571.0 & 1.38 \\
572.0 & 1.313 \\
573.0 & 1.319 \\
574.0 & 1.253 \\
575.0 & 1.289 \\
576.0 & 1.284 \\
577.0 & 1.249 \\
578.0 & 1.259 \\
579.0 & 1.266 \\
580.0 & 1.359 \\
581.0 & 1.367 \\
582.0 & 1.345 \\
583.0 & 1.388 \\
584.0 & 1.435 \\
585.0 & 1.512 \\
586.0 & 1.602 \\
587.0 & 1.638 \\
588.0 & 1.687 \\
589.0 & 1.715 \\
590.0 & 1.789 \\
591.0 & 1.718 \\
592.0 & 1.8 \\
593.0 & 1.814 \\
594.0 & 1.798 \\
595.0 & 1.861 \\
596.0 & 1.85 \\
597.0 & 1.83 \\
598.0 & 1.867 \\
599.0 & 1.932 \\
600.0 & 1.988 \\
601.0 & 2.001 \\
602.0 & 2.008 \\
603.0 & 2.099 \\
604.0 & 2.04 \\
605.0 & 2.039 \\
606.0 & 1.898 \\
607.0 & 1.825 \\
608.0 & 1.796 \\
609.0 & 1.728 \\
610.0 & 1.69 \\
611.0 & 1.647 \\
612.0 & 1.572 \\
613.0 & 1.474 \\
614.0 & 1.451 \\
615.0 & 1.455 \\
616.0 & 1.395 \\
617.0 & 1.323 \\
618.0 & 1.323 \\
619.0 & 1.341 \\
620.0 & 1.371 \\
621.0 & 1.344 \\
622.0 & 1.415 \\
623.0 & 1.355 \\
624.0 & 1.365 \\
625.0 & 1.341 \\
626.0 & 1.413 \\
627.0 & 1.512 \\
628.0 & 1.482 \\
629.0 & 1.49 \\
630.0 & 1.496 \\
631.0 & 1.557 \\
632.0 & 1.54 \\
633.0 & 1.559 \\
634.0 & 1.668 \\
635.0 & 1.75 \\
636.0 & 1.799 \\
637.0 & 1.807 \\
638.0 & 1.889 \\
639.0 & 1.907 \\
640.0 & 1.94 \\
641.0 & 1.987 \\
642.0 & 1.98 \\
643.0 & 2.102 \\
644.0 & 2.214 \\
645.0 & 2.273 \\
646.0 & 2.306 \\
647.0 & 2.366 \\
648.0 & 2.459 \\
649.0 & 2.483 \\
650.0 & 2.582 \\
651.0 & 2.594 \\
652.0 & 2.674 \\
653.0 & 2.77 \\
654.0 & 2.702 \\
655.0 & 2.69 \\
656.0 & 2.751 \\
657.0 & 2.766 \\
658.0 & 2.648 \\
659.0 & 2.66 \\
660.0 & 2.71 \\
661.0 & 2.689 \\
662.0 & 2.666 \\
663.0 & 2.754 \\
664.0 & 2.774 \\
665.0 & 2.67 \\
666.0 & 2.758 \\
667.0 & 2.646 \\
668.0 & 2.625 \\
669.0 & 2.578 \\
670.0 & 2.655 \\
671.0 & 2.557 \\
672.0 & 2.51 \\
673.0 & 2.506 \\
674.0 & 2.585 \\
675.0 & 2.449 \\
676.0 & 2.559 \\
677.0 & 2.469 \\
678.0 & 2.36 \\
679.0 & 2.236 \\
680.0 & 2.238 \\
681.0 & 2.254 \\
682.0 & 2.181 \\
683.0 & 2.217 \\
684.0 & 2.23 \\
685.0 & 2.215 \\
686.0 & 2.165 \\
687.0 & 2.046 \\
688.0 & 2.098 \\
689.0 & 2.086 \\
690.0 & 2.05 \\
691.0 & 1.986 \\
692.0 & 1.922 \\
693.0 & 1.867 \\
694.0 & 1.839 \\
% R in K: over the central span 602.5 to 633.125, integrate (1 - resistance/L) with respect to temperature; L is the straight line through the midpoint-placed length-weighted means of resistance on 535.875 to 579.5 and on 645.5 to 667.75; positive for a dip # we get 9.42 K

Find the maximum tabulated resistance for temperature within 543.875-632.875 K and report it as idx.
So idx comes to 2.099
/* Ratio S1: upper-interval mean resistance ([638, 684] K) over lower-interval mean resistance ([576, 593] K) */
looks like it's 1.63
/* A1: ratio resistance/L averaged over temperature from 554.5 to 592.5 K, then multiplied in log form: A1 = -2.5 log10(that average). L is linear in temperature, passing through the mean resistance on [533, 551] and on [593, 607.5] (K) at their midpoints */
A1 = 0.18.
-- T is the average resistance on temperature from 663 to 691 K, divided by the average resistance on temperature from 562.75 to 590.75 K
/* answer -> 1.6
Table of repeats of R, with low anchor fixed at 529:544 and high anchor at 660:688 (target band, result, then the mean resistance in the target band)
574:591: 4.51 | 1.45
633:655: 1.04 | 2.2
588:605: 1.40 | 1.88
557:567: 0.41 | 1.78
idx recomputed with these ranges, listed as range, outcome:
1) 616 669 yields 2.774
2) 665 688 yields 2.758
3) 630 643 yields 2.102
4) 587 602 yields 2.008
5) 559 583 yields 1.907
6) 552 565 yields 1.922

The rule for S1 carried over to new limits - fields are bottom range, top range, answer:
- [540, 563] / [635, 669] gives 1.32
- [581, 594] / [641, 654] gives 1.48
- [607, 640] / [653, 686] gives 1.64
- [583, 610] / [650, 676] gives 1.47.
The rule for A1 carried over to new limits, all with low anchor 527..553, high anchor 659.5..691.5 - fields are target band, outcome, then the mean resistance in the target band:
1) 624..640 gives 0.34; 1.62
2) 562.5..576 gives 0.27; 1.48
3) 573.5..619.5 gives 0.24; 1.63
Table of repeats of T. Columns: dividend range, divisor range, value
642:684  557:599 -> 1.58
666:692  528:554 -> 1.32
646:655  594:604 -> 1.33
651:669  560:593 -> 1.77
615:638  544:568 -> 0.82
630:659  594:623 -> 1.30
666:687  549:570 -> 1.36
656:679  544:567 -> 1.43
